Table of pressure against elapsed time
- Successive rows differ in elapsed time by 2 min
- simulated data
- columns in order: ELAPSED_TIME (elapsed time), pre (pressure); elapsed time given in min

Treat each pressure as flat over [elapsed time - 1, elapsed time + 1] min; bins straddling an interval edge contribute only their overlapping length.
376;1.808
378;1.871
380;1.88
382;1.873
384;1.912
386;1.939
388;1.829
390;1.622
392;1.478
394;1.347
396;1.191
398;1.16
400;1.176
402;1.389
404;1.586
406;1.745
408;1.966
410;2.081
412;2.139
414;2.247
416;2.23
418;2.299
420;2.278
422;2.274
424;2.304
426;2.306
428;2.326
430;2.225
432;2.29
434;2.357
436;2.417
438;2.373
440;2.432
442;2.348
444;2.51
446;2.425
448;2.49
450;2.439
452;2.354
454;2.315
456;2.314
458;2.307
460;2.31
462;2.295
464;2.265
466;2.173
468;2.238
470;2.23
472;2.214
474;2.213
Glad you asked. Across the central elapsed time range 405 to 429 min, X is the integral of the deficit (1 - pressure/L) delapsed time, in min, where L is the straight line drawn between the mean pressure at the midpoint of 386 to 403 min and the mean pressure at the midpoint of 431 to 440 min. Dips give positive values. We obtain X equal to -3.0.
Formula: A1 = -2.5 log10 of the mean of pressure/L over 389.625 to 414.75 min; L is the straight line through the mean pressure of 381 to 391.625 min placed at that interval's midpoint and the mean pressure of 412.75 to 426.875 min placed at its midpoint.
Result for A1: 0.25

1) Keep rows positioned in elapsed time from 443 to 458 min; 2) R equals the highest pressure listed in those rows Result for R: 2.51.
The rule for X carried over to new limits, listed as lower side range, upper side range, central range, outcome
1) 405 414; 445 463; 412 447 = -2.6 min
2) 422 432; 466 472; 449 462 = -0.5 min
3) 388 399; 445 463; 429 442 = -1.8 min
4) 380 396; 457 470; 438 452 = -2.0 min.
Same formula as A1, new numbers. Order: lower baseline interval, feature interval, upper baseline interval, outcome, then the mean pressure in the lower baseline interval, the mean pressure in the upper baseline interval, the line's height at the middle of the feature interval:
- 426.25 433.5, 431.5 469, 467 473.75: -0.04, 2.29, 2.23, 2.26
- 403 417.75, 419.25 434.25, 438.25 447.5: -0.03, 2.01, 2.43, 2.22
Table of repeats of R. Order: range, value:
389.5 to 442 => 2.432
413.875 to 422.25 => 2.299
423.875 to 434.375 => 2.357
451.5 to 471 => 2.354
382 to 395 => 1.939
